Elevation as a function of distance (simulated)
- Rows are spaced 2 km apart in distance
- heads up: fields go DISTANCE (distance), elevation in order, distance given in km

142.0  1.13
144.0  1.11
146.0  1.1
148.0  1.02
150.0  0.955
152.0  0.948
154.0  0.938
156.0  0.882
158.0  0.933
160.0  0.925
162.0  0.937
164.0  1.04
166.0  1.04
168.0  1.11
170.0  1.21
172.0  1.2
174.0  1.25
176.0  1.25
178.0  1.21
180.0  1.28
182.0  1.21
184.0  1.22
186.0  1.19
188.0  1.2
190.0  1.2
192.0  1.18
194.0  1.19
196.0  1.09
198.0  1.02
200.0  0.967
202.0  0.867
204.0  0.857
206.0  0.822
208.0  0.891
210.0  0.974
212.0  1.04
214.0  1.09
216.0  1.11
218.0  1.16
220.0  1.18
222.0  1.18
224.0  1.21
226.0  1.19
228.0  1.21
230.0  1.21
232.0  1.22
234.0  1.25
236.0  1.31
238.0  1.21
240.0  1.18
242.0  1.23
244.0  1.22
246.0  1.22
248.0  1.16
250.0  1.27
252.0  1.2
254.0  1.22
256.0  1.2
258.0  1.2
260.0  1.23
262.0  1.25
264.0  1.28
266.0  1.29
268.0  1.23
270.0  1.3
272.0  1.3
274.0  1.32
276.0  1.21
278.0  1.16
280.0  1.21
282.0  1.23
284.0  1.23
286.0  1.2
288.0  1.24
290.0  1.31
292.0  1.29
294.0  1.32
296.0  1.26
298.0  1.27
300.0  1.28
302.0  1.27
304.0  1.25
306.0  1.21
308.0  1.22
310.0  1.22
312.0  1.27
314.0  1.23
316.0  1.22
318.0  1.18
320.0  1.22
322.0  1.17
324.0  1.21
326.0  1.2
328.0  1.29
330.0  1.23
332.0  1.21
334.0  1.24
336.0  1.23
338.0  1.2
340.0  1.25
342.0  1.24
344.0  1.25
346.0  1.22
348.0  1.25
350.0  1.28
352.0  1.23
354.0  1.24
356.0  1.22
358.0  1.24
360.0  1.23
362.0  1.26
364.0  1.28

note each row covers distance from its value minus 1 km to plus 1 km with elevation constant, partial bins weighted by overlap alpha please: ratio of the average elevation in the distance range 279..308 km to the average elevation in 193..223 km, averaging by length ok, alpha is 1.2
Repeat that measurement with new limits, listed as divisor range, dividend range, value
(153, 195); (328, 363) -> 1.10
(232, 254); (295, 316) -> 1.02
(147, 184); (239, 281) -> 1.14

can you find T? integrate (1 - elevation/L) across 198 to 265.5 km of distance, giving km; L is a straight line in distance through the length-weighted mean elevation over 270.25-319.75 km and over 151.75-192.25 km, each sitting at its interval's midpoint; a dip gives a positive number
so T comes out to 2.0 km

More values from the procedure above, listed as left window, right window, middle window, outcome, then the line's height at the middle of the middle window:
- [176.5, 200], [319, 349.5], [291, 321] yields -0.7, 1.22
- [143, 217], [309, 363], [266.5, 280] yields -1.0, 1.16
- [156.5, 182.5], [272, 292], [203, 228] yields 2.2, 1.17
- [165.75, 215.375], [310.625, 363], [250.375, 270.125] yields -1.3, 1.16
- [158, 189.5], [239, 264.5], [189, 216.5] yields 3.6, 1.17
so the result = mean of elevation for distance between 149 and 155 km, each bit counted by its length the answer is 0.947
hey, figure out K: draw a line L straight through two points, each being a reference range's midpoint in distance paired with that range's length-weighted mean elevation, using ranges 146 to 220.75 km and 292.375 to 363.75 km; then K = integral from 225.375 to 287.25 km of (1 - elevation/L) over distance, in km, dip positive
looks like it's -4.1 km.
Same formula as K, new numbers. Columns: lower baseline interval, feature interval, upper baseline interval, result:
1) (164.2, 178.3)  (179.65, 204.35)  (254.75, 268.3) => 1.49 km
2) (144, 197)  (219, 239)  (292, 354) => -1.06 km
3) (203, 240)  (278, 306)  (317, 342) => -1.61 km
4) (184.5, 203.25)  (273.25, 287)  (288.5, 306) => 0.28 km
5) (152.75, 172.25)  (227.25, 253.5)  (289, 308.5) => -1.42 km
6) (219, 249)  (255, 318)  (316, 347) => -1.53 km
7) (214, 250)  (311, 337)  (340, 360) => 0.20 km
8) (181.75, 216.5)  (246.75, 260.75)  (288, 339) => -0.81 km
